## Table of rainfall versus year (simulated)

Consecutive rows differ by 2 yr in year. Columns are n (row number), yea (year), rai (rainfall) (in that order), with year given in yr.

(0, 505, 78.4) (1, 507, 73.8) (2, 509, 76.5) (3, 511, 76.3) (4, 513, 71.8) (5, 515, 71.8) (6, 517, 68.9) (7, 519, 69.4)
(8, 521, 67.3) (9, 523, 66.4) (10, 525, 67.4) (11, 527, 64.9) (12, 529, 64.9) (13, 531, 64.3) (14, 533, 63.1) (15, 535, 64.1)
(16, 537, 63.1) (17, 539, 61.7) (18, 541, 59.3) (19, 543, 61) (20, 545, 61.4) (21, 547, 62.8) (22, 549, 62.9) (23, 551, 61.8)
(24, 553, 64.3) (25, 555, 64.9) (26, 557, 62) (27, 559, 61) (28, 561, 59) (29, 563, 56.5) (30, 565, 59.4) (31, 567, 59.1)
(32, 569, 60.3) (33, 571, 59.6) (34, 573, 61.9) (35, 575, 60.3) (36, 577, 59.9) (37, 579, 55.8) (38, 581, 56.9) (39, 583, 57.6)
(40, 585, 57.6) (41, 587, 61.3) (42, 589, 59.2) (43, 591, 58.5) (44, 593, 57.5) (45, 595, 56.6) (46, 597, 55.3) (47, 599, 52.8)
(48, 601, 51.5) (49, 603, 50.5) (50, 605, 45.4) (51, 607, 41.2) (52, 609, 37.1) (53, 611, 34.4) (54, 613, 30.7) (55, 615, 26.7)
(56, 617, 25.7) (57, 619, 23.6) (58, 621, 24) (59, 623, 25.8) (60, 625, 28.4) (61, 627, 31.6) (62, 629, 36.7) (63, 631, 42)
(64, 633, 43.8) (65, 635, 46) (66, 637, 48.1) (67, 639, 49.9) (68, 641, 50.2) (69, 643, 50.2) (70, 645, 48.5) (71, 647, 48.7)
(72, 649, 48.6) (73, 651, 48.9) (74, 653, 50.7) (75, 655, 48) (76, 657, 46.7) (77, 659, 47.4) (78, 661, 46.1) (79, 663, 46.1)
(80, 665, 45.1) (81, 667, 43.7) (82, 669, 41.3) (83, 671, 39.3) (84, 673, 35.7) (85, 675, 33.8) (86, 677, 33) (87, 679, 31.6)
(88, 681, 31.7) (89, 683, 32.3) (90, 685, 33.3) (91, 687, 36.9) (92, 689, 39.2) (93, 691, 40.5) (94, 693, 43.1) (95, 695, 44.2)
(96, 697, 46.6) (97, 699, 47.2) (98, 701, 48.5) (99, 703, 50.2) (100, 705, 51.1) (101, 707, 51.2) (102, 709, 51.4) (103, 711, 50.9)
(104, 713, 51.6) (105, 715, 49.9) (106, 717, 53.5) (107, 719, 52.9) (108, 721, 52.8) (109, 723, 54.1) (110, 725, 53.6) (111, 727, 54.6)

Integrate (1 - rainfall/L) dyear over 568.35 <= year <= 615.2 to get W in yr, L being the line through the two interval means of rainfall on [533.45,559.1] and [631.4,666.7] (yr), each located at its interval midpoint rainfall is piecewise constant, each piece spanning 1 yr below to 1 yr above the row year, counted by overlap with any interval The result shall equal 3.10 yr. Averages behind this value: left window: 62.4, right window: 47.6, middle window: 52.4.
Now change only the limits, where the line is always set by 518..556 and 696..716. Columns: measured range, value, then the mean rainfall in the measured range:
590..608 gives 2.0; 52.1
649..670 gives 2.8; 46.5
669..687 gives 6.1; 34.4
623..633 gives 3.8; 34.7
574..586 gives 0.5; 58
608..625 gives 8.6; 28.5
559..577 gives 0.5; 59.6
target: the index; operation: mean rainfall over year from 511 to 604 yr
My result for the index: 61.4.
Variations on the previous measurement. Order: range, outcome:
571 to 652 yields 46.4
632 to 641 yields 47.3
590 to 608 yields 52.1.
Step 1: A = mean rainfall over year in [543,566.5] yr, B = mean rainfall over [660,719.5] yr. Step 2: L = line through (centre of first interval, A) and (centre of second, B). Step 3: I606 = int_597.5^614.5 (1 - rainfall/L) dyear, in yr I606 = 3.67 yr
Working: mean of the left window 61.4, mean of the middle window 42.8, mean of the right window 43.3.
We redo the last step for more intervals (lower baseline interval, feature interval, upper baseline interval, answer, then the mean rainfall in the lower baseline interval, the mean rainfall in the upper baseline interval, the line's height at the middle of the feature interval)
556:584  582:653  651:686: 8.0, 59.2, 40.6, 50.2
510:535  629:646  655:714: 1.1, 67.9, 42.8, 50.1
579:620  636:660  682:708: -1.9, 47.2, 43.4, 45.3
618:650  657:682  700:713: 3.0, 40.4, 50.6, 45.4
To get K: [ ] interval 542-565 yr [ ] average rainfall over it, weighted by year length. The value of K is 61.5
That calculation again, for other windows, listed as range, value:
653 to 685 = 40.2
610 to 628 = 27.9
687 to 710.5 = 46.3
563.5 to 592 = 59.1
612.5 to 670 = 41.2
